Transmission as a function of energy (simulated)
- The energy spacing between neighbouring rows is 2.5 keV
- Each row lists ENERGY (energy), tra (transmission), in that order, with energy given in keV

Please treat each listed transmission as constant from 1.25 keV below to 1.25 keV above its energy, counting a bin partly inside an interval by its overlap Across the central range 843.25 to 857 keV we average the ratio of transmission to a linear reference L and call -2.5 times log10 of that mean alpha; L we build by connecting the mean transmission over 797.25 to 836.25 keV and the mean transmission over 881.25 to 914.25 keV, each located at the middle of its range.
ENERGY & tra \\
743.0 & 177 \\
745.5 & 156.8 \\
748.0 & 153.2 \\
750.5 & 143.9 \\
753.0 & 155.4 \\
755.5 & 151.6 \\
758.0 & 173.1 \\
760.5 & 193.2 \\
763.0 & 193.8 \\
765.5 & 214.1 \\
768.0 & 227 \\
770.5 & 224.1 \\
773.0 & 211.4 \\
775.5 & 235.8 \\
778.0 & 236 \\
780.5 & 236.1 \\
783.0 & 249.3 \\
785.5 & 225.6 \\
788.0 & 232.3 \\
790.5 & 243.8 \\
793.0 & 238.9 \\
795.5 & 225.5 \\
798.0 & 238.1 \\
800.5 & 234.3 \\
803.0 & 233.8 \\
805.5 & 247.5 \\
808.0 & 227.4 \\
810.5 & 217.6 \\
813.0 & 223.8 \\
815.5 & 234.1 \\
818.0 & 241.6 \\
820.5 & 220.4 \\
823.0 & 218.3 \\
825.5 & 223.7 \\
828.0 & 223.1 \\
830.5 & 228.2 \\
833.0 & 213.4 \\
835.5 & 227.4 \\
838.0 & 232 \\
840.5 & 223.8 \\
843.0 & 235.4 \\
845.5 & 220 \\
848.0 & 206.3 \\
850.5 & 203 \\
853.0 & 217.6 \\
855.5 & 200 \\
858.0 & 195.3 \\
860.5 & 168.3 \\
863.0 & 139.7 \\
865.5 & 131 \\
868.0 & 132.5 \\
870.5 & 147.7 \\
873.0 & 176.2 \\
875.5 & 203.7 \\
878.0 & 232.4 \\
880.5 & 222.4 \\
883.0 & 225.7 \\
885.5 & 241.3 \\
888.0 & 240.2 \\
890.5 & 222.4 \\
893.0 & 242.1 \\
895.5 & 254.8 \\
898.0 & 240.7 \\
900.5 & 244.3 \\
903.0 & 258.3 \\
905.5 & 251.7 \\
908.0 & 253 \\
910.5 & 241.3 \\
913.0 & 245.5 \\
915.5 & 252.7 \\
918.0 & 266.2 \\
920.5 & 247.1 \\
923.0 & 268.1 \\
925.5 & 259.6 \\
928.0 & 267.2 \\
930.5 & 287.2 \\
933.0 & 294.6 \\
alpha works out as 0.11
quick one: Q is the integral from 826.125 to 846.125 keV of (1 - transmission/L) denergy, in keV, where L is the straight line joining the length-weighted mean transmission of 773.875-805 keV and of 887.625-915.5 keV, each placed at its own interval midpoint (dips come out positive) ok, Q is 1.2 keV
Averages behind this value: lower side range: 236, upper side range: 245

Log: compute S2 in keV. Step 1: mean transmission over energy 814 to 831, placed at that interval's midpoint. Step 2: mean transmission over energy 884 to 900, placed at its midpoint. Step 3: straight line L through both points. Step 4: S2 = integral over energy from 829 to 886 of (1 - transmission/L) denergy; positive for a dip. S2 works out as 8.0 keV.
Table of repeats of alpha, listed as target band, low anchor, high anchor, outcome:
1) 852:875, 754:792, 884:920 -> 0.374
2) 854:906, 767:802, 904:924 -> 0.194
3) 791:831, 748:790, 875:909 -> -0.065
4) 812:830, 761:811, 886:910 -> 0.036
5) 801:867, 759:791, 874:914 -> 0.085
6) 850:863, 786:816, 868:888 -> 0.116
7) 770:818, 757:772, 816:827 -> -0.081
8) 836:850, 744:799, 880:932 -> 0.034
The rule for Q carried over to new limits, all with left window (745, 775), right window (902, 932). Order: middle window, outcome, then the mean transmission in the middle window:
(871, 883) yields 1.7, 207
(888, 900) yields 0.4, 240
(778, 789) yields -2.2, 236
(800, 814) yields -1.6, 231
